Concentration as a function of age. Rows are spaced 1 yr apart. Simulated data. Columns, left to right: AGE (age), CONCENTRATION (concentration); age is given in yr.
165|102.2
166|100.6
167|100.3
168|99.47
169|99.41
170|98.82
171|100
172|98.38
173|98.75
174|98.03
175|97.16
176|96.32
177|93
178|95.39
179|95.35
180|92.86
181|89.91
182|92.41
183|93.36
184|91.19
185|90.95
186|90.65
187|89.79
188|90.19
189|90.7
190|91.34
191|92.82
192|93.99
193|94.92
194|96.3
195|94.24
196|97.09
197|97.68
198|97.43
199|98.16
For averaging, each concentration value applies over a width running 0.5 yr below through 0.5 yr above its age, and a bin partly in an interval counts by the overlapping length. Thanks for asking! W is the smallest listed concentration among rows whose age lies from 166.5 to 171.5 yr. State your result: 98.82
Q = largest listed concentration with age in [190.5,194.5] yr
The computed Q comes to 96.3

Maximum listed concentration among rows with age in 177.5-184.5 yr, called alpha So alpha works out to 95.39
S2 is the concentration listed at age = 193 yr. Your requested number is 94.92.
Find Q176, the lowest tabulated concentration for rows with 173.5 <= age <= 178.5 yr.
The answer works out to 93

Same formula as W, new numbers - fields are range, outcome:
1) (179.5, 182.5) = 89.91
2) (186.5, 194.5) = 89.79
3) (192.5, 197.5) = 94.24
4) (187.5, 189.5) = 90.19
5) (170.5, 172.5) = 98.38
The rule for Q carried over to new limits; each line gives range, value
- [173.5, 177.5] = 98.03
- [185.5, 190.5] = 91.34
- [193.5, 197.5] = 97.68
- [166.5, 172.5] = 100.3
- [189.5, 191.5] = 92.82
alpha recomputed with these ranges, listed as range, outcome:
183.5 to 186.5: 91.19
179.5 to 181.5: 92.86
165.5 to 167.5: 100.6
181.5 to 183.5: 93.36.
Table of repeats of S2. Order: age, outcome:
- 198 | 97.43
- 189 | 90.7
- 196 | 97.09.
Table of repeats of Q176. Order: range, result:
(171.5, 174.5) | 98.03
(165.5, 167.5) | 100.3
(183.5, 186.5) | 90.65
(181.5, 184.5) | 91.19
